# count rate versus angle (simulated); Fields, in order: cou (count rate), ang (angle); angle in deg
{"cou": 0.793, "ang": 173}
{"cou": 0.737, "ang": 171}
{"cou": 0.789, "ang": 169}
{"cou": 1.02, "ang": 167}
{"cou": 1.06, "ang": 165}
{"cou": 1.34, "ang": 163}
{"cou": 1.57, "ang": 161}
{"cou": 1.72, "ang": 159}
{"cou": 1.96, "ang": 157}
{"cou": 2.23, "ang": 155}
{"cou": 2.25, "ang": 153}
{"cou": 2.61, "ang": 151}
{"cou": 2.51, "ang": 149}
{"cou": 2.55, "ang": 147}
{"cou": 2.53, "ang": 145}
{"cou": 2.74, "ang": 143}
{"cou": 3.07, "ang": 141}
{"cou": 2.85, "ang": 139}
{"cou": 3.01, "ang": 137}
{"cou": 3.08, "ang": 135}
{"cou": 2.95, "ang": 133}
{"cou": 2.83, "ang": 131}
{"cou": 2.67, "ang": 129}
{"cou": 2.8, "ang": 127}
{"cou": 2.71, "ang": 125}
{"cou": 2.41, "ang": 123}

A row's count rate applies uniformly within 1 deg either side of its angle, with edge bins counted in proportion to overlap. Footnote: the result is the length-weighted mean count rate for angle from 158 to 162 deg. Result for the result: 1.65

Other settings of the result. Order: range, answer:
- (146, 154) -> 2.48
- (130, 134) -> 2.89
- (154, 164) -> 1.76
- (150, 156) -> 2.36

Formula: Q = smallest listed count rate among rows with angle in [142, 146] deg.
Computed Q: 2.53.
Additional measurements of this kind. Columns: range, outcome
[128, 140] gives 2.67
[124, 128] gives 2.71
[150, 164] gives 1.34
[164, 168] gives 1.02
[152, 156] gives 2.23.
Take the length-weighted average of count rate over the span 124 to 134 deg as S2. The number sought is 2.79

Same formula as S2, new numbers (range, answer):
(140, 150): 2.68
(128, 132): 2.75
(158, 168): 1.34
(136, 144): 2.92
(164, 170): 0.956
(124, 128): 2.75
